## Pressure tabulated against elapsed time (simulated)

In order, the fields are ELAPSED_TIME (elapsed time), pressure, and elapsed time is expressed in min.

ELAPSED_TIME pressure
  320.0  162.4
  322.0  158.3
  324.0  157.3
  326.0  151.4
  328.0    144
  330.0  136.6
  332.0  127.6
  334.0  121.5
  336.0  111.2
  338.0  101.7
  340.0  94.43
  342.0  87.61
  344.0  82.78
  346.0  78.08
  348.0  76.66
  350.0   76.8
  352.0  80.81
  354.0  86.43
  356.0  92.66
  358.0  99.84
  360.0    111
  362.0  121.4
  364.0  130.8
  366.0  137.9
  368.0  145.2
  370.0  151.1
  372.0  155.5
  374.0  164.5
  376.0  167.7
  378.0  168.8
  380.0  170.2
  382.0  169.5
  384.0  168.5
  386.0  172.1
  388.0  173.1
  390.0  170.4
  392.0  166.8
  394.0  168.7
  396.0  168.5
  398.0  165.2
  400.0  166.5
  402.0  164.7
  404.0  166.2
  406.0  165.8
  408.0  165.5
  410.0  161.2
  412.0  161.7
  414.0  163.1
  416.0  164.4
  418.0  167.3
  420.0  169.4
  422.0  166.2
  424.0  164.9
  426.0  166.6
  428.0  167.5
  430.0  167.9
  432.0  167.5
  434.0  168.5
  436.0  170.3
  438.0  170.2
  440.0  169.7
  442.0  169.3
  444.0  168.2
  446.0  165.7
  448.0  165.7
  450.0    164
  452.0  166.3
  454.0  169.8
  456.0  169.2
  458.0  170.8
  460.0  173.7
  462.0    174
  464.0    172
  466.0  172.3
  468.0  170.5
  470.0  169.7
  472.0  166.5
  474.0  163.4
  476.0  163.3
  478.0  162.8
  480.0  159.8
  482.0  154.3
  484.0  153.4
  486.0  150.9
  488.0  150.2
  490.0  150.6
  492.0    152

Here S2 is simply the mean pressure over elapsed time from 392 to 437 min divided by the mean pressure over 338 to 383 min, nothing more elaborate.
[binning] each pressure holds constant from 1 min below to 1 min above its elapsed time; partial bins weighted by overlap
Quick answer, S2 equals 1.39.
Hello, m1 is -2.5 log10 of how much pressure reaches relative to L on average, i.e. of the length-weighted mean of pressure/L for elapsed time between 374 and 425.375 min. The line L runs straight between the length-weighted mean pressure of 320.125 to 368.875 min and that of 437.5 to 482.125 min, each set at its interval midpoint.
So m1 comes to -0.20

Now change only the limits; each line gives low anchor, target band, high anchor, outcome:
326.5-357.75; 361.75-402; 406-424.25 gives -0.19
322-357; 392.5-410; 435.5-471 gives -0.18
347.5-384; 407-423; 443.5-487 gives -0.12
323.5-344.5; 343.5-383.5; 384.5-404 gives 0.17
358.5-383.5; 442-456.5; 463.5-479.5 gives -0.03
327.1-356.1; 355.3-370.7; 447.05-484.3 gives -0.11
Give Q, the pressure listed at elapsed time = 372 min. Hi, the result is 155.5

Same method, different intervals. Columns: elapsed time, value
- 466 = 172.3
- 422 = 166.2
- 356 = 92.66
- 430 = 167.9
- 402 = 164.7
